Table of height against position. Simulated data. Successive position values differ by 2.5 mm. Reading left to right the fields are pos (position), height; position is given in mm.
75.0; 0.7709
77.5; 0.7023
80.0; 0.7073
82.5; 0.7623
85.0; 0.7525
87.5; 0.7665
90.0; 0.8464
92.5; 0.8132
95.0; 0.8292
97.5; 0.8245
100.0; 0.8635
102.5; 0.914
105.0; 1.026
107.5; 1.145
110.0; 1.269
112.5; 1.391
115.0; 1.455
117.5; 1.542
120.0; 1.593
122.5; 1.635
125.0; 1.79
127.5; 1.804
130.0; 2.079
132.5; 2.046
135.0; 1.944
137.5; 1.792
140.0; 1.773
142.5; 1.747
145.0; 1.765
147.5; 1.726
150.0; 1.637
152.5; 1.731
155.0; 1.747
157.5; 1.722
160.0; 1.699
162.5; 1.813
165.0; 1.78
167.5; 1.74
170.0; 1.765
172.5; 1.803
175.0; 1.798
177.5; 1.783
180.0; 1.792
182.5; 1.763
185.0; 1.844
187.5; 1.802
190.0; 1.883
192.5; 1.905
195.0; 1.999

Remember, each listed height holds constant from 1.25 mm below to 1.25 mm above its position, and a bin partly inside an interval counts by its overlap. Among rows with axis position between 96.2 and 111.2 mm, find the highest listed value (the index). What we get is 1.269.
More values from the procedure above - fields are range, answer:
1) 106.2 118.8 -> 1.542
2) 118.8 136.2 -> 2.079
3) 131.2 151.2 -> 2.046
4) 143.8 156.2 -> 1.765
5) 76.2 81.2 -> 0.7073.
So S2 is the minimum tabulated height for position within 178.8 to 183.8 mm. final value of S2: 1.763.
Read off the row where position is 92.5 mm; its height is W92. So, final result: 0.8132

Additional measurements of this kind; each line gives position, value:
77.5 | 0.7023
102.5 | 0.914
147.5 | 1.726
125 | 1.79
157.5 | 1.722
